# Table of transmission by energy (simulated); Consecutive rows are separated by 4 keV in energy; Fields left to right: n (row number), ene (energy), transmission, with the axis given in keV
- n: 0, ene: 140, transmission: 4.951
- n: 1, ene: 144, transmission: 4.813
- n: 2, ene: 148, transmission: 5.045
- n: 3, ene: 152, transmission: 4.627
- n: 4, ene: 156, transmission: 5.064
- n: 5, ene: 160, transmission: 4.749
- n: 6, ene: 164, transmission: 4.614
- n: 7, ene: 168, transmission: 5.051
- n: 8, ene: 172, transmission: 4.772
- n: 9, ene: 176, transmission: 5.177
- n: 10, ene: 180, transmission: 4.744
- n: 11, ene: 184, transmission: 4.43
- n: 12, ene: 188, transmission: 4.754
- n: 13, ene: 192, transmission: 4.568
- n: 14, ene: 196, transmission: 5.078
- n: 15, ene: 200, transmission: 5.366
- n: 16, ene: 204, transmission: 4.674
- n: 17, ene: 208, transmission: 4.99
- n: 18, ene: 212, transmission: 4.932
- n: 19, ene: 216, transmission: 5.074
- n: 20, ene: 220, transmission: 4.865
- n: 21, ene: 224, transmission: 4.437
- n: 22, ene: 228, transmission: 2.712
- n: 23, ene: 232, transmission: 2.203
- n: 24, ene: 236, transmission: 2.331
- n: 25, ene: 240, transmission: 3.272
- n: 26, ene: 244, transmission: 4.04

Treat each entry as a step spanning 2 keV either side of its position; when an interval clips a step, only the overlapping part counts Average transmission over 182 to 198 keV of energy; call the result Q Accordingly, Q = 4.71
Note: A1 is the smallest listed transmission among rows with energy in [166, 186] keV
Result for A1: 4.43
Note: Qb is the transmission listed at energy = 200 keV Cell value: 5.366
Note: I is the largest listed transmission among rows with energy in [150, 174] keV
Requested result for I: 5.064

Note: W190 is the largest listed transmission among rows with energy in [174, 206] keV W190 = 5.366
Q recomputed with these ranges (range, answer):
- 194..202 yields 5.22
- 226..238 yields 2.42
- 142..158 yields 4.89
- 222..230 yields 3.57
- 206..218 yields 5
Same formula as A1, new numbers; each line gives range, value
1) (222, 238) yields 2.203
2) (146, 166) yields 4.614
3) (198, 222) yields 4.674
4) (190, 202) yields 4.568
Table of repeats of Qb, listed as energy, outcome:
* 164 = 4.614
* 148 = 5.045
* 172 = 4.772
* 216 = 5.074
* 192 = 4.568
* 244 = 4.04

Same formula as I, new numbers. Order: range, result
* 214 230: 5.074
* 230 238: 2.331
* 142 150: 5.045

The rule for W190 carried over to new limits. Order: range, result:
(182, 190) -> 4.754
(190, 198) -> 5.078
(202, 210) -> 4.99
